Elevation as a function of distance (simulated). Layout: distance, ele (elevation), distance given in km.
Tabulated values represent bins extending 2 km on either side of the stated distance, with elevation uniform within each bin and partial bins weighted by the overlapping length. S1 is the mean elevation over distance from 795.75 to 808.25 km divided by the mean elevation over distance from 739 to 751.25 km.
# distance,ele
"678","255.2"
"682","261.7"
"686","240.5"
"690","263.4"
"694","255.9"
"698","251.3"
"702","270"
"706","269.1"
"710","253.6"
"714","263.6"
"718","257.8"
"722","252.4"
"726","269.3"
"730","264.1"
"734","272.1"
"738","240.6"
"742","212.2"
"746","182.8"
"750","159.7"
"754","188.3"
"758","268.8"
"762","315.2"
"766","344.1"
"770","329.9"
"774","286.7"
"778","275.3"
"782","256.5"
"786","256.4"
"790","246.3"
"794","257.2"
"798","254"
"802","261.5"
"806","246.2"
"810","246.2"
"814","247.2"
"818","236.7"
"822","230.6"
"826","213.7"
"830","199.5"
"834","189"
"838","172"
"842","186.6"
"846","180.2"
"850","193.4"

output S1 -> 1.3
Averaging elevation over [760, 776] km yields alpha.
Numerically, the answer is 319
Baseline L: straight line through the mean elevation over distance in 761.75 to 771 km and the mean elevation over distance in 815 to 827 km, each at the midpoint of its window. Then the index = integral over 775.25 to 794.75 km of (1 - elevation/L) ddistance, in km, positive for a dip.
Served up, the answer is 2.5 km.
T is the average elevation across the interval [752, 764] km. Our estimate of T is 257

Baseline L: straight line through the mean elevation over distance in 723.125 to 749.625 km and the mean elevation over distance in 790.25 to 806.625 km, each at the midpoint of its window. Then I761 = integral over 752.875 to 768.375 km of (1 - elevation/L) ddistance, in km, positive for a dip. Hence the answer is -2.7 km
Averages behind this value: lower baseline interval 236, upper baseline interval 255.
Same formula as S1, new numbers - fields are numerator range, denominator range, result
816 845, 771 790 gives 0.75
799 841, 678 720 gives 0.87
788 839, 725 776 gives 0.91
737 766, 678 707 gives 0.90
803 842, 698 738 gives 0.84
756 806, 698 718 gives 1.06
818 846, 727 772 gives 0.79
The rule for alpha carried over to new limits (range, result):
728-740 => 259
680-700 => 255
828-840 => 187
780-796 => 254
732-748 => 227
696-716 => 262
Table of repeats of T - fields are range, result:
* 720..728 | 261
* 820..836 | 208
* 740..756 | 186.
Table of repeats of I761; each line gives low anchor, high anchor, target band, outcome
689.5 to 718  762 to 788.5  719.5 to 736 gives 0.4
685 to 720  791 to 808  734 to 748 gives 2.0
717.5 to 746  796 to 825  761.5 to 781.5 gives -4.8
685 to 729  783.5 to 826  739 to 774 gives 0.1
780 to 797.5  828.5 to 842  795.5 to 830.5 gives -3.3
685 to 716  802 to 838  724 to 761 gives 2.4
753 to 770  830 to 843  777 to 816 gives -2.2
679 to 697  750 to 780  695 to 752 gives 4.5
